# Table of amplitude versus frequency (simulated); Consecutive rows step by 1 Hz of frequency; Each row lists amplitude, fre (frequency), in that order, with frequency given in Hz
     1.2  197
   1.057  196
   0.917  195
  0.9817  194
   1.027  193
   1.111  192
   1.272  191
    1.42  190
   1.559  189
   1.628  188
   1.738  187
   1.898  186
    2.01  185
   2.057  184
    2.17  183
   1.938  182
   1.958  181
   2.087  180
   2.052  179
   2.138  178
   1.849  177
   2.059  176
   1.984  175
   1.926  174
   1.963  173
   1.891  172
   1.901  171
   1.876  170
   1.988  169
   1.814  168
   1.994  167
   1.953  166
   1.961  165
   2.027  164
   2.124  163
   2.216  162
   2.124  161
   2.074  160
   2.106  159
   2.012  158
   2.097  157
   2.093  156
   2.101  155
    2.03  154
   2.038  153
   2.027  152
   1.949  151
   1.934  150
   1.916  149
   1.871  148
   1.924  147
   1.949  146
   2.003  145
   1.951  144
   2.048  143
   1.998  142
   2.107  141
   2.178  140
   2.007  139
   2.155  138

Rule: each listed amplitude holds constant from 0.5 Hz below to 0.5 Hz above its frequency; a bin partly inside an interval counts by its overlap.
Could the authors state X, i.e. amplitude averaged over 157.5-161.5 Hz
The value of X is 2.08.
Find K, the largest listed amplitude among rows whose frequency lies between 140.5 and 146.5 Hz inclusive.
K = 2.107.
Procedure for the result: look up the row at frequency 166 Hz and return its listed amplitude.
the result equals 1.953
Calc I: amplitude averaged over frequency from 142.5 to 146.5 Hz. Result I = 1.99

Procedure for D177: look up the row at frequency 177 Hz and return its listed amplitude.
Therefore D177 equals 1.849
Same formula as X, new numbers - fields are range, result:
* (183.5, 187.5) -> 1.93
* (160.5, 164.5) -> 2.12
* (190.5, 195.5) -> 1.06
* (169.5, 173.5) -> 1.91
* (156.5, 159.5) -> 2.07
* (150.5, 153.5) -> 2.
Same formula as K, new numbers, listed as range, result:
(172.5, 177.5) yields 2.059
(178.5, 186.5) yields 2.17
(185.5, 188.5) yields 1.898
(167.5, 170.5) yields 1.988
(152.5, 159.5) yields 2.106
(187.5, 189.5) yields 1.628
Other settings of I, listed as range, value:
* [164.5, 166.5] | 1.96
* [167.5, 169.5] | 1.9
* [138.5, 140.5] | 2.09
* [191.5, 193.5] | 1.07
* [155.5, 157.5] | 2.09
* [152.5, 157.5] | 2.07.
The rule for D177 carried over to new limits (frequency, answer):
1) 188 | 1.628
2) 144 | 1.951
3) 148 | 1.871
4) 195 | 0.917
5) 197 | 1.2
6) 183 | 2.17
